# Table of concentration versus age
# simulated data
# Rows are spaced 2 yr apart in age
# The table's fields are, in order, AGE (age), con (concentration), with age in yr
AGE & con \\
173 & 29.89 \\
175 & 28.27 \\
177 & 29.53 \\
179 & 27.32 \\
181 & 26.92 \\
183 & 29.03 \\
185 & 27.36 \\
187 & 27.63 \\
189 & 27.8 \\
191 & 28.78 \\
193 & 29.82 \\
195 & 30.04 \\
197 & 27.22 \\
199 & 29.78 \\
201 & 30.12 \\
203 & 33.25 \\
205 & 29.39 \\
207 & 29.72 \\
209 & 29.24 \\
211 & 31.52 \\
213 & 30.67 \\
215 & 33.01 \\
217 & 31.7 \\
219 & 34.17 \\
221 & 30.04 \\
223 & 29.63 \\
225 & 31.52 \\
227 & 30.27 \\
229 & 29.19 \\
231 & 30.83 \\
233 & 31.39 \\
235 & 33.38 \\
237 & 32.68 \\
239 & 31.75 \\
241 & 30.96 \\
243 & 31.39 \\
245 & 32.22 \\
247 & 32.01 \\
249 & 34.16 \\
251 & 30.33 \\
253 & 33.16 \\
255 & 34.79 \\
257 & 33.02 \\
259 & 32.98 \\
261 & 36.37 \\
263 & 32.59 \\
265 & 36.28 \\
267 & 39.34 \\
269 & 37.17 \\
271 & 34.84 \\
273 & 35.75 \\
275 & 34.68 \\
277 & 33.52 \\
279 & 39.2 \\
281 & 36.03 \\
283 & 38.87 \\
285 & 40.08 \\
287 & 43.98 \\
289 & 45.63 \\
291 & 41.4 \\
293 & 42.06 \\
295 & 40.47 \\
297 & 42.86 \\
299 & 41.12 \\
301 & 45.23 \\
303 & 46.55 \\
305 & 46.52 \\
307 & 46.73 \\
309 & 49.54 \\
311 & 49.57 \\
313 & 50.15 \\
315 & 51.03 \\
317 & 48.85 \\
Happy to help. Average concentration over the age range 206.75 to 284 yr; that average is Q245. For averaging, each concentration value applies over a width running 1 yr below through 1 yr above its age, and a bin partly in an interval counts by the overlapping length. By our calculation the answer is 33.1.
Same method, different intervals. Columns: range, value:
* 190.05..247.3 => 30.9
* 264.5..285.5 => 36.8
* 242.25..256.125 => 32.6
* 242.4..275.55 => 34.2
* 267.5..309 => 40.8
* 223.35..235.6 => 30.9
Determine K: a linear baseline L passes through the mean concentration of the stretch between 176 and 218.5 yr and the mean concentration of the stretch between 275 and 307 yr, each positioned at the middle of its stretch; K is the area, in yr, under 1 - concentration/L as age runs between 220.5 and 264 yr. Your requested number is 4.0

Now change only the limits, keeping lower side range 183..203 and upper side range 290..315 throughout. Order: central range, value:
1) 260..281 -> 2.4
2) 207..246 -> 3.0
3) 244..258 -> 1.8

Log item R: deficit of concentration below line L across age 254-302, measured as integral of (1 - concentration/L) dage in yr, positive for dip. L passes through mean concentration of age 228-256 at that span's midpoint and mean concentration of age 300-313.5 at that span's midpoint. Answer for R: 2.90 yr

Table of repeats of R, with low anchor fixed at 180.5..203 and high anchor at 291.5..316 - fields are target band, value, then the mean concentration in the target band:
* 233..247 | 1.61 yr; 32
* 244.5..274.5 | 3.67 yr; 34.4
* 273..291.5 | 1.58 yr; 39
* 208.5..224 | 0.59 yr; 31.3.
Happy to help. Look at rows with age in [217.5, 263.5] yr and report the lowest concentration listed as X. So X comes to 29.19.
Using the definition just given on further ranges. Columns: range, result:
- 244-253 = 30.33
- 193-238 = 27.22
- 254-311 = 32.59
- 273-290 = 33.52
